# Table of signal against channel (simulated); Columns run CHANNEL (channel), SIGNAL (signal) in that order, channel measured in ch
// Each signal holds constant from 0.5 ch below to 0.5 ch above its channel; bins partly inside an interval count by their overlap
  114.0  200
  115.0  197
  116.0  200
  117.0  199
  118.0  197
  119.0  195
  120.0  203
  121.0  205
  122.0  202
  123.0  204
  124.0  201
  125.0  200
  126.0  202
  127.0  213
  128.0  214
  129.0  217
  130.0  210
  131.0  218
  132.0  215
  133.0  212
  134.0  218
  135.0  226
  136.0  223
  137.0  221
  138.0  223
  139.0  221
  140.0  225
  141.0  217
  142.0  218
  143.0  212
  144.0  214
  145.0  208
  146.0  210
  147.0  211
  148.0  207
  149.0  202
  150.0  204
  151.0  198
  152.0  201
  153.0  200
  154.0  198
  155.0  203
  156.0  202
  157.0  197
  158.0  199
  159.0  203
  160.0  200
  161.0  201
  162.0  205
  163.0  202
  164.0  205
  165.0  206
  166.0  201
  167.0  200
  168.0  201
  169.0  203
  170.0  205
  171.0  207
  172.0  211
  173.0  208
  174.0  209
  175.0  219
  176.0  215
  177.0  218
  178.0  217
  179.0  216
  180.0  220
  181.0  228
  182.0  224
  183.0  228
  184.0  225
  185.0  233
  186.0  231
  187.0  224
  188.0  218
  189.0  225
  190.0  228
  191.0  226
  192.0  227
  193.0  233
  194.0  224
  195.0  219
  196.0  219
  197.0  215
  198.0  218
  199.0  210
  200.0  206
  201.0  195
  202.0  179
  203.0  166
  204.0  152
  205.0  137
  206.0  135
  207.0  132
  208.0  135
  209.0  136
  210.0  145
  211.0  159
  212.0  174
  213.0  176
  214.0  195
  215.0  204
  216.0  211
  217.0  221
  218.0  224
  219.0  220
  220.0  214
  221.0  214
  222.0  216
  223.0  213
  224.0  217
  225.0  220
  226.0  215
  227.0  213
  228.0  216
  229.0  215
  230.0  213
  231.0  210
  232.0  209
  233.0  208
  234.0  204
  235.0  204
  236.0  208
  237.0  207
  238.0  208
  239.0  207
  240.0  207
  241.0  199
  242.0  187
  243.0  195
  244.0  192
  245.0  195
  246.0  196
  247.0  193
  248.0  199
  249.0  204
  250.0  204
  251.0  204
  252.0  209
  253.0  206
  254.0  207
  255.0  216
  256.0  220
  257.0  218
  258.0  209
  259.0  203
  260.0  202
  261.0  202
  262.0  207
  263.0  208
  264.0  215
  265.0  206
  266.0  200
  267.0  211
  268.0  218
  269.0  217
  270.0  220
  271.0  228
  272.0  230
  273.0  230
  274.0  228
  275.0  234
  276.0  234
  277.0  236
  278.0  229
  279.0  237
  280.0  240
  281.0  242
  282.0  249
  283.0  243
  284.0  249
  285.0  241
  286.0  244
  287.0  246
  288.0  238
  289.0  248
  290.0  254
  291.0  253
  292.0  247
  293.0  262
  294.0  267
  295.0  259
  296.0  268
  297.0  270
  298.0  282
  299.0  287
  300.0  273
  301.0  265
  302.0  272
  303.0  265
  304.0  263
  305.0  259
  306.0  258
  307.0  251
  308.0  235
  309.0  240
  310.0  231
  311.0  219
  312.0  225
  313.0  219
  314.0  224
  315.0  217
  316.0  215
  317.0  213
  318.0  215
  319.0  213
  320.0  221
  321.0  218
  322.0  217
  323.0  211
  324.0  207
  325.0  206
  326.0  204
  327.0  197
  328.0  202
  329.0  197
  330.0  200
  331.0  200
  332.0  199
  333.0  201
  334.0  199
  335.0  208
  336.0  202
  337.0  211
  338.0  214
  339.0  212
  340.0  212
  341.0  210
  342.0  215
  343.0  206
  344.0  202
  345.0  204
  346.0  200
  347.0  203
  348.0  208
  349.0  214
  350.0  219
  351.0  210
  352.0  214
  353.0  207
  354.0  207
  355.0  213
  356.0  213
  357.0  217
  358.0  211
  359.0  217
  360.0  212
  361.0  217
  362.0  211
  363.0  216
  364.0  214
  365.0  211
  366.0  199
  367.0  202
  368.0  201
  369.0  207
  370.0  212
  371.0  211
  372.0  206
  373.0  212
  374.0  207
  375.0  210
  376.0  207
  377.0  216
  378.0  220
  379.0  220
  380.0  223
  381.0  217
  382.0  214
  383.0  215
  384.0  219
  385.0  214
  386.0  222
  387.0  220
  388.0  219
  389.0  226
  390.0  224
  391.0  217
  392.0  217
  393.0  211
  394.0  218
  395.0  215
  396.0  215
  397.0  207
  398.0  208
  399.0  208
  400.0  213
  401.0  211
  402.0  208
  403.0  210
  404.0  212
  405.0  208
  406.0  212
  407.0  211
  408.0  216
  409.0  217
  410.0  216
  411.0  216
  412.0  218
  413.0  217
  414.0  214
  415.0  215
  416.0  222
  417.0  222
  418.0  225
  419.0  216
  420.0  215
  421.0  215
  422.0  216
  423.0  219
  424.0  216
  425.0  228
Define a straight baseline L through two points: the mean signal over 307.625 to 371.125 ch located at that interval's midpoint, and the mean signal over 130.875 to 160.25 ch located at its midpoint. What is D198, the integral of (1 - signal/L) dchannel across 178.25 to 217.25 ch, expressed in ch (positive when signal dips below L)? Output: 2.2 ch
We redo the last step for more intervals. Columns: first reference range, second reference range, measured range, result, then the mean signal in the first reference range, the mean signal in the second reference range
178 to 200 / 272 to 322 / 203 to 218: 4.0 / 223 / 243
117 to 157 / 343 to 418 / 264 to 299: -4.8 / 209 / 213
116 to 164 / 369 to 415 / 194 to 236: 2.9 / 208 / 214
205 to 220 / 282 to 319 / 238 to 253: 0.2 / 176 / 247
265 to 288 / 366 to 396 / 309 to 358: 2.6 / 232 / 214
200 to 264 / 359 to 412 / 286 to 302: -4.5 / 197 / 213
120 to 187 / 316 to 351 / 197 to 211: 2.9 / 211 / 208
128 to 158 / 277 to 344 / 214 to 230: 0.4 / 211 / 232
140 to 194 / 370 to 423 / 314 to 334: 0.5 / 212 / 215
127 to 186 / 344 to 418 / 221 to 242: 0.2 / 211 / 213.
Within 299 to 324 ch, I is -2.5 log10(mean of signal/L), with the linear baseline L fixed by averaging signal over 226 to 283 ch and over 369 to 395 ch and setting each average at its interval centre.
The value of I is -0.10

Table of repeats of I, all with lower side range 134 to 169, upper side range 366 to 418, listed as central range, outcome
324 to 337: 0.056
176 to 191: -0.076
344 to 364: 0.010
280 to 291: -0.163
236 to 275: 0.011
